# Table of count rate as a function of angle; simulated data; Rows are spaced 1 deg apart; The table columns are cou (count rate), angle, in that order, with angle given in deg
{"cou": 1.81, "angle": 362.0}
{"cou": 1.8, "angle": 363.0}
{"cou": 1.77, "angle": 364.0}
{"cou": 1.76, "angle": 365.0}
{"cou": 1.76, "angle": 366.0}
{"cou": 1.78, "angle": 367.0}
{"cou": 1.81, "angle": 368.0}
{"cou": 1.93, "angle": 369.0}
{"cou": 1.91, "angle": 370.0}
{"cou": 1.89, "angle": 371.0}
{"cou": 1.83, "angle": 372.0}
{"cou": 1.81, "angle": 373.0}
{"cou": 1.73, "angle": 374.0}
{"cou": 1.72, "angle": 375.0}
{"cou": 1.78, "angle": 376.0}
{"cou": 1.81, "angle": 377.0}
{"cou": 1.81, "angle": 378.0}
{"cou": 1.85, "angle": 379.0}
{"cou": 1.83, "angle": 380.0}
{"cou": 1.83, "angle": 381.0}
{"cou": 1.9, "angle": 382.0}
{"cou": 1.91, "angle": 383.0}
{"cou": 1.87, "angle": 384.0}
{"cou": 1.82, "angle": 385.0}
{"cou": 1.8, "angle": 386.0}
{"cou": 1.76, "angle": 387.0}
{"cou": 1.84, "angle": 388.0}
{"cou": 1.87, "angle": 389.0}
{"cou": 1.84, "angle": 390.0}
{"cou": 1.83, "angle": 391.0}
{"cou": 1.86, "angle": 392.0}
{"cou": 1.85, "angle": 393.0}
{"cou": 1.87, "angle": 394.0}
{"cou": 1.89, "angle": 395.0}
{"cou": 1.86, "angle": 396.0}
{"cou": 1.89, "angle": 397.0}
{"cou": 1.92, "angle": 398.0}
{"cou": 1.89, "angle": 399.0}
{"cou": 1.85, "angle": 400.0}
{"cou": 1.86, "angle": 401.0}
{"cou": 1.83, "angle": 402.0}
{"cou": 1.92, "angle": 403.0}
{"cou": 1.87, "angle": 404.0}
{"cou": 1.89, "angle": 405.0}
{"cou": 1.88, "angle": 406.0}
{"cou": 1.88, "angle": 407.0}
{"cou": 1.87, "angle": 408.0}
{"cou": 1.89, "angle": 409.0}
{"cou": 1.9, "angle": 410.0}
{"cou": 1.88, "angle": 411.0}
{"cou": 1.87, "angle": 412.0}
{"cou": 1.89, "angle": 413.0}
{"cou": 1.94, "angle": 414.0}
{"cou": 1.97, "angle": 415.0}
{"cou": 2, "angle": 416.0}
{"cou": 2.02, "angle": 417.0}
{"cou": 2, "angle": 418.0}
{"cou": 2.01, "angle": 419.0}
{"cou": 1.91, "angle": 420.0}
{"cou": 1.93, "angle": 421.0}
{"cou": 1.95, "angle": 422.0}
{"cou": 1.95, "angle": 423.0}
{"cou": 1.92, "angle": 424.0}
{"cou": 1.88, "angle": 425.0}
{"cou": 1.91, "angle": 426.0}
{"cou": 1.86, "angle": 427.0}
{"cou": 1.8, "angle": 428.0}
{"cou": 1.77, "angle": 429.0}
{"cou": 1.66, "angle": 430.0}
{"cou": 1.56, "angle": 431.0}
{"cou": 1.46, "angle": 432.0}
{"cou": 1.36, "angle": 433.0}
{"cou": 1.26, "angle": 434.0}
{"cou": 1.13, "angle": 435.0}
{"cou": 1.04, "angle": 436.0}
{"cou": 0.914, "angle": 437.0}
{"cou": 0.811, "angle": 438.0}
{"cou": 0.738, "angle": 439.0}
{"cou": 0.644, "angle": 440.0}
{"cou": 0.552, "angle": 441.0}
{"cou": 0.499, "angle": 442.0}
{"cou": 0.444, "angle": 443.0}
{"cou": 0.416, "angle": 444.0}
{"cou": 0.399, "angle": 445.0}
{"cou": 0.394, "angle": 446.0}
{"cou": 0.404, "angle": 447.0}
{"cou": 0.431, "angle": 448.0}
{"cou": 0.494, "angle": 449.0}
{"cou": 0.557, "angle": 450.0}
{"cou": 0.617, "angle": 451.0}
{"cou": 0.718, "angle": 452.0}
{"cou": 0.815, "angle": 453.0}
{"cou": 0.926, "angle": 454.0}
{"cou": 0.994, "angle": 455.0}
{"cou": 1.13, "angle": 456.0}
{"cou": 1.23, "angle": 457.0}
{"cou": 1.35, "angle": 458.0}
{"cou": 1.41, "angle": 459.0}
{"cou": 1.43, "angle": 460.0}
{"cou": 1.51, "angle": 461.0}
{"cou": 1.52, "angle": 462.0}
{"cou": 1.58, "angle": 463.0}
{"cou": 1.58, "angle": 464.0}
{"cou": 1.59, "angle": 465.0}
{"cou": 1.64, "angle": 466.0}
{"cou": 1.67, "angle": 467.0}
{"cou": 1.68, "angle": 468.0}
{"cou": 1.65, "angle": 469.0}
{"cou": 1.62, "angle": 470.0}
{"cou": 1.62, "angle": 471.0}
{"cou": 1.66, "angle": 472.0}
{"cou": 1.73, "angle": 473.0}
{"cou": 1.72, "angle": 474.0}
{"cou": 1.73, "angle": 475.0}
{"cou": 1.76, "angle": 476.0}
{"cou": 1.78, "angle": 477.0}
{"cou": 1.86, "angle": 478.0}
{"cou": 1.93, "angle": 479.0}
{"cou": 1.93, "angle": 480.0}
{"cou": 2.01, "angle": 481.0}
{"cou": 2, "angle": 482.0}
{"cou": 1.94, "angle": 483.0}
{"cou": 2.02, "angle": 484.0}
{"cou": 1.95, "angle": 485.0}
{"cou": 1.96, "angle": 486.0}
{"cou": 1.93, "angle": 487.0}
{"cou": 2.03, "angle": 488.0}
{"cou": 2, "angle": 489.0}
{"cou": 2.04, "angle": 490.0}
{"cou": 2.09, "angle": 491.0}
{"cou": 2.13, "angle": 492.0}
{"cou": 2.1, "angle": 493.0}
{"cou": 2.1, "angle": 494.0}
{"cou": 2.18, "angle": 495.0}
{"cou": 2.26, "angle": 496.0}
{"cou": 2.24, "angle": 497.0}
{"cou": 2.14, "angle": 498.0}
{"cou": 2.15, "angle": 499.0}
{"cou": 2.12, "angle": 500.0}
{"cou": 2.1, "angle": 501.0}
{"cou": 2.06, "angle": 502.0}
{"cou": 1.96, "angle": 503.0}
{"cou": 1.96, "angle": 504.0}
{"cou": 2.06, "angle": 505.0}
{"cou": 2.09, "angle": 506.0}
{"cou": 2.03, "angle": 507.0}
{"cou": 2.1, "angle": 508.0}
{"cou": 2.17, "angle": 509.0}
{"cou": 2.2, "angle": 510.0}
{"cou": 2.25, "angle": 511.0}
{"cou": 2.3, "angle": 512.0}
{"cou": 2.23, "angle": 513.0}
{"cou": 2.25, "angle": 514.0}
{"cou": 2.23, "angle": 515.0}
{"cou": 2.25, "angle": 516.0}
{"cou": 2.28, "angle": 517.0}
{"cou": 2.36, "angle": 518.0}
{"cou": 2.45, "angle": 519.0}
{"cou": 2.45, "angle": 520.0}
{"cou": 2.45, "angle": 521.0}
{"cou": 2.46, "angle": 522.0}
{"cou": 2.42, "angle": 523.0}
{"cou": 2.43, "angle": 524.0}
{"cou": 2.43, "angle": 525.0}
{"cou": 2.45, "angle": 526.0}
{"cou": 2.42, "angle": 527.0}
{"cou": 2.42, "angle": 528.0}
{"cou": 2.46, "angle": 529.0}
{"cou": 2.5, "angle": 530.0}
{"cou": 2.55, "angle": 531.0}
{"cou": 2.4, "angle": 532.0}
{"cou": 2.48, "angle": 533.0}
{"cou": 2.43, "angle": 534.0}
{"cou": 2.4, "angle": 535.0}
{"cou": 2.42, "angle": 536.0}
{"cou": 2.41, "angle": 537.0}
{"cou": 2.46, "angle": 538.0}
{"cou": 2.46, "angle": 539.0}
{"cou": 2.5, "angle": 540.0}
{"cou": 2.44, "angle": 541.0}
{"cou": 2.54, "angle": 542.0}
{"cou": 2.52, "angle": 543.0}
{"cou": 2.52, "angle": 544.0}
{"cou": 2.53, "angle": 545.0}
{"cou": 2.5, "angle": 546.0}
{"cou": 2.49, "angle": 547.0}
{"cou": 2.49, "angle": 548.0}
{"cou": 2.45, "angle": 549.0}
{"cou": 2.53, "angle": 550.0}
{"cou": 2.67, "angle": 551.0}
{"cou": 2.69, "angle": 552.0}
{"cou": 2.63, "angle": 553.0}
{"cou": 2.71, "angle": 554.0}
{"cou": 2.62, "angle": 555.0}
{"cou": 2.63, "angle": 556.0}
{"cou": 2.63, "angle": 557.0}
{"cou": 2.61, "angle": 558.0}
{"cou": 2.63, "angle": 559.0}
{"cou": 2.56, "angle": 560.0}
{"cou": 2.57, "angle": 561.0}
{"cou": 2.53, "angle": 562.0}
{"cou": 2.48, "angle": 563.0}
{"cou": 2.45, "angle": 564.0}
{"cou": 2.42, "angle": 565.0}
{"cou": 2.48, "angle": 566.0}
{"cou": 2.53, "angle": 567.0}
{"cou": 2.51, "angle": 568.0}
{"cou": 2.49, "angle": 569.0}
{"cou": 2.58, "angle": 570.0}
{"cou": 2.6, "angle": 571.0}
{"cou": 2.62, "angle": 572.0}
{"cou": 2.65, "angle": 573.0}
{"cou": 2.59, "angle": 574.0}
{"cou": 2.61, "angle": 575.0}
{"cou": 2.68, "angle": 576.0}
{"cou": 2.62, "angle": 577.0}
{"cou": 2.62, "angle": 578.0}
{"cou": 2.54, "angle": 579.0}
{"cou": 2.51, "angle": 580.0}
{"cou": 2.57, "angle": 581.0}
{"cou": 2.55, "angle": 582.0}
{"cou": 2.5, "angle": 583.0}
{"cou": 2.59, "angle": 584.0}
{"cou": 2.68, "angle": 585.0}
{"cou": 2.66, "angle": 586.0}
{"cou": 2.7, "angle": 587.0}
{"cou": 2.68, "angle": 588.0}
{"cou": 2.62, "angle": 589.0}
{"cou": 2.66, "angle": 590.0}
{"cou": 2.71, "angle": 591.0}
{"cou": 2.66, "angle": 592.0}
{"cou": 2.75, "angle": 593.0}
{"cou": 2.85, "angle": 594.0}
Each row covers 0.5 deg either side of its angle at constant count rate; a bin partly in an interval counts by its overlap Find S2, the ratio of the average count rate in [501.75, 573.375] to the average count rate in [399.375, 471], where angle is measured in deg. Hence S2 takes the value 1.7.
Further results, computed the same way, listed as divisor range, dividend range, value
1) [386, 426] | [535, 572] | 1.34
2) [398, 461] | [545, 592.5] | 1.84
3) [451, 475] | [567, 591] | 1.84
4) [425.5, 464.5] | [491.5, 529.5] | 2.11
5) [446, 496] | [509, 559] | 1.57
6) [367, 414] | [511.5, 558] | 1.33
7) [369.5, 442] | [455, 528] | 1.14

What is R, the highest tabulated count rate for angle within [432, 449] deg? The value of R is 1.46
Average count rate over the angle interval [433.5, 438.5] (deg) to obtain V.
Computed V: 1.03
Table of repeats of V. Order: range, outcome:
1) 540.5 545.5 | 2.51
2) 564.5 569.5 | 2.49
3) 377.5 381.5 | 1.83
